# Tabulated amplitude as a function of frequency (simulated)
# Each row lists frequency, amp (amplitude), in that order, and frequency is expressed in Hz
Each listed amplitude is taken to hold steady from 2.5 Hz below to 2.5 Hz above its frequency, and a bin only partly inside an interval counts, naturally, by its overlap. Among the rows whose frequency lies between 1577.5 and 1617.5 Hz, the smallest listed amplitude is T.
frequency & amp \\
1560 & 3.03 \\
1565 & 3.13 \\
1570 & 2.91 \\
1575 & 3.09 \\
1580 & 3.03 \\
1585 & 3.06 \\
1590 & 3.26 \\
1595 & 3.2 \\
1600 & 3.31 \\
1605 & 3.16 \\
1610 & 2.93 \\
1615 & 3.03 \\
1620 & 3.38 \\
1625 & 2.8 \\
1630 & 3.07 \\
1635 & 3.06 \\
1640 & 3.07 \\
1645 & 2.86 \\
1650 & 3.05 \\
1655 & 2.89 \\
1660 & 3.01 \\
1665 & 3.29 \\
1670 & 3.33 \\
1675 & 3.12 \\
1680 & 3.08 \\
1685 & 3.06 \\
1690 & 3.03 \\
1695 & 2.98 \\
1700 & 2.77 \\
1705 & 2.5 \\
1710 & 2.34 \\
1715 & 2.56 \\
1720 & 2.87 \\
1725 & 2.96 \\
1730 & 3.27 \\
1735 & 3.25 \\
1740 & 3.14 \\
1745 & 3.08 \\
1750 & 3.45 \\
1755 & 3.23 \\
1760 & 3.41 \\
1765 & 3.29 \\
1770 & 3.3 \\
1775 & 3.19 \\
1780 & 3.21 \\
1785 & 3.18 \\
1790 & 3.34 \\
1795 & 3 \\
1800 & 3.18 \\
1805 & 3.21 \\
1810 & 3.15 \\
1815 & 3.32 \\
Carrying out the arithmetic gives 2.93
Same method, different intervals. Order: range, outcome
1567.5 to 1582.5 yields 2.91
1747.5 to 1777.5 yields 3.19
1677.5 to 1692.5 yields 3.03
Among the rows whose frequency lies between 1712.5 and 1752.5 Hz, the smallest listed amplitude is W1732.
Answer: 2.56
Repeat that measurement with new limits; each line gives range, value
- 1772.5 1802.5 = 3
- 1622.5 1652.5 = 2.8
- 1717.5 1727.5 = 2.87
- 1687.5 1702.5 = 2.77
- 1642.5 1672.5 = 2.86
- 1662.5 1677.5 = 3.12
